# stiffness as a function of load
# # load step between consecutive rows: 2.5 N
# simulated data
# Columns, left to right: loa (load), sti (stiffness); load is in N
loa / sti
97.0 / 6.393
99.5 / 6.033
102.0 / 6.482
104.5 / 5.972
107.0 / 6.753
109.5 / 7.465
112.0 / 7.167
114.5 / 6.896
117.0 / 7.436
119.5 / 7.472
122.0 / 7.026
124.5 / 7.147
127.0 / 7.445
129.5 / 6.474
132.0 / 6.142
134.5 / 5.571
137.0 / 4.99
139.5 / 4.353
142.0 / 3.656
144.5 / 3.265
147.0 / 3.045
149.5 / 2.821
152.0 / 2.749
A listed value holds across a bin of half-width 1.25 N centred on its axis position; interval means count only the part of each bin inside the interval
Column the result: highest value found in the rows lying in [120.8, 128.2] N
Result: 7.445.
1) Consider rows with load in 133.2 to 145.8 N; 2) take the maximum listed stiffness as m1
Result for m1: 5.571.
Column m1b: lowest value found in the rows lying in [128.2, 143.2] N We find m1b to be 3.656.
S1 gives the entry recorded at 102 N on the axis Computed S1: 6.482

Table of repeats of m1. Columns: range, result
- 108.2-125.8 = 7.472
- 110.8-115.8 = 7.167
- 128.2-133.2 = 6.474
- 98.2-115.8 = 7.465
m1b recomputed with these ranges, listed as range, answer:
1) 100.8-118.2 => 5.972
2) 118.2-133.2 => 6.142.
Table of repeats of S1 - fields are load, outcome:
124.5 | 7.147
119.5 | 7.472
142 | 3.656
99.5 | 6.033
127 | 7.445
